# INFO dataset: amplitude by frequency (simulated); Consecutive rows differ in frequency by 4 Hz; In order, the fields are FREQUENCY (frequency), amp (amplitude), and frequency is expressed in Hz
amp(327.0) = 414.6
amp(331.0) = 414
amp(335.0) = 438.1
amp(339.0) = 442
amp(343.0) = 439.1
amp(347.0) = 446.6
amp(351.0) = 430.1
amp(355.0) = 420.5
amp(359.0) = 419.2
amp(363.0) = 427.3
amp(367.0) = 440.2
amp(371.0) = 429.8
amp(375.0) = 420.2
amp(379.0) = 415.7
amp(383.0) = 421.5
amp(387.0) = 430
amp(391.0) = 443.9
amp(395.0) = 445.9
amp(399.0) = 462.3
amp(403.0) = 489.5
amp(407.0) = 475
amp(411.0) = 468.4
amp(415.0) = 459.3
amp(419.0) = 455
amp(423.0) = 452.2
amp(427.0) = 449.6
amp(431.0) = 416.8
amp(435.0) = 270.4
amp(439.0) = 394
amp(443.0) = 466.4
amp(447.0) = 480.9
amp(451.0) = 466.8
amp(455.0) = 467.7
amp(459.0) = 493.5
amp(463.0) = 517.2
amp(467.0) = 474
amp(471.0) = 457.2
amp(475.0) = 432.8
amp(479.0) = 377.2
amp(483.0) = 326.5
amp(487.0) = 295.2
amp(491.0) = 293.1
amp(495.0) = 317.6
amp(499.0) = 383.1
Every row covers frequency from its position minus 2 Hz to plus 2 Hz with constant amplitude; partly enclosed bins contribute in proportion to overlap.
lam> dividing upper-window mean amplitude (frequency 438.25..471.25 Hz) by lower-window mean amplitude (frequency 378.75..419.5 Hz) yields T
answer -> 1.04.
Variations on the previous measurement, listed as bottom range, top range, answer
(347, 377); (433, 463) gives 1.03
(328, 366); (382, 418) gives 1.06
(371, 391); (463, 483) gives 1.02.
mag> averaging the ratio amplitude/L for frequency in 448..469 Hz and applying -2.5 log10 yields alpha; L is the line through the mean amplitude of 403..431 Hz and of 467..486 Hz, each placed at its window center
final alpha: -0.16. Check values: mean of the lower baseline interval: 459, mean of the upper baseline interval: 401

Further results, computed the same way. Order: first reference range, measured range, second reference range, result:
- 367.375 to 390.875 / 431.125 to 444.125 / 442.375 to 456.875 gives 0.23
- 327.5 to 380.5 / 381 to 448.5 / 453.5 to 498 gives -0.06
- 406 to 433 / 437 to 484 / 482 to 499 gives -0.20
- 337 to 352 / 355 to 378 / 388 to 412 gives 0.06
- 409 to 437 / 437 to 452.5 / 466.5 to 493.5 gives -0.12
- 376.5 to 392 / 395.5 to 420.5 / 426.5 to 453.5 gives -0.11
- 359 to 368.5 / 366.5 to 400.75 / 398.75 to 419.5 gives 0.03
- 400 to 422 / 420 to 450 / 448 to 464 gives 0.13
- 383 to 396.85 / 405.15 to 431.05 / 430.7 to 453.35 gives -0.07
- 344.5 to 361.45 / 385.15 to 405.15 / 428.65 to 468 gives -0.05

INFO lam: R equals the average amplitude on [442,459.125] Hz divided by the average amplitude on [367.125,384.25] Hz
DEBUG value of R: 1.12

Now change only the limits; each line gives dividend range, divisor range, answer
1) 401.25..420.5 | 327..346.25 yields 1.09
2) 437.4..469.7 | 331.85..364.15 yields 1.09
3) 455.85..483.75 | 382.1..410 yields 0.98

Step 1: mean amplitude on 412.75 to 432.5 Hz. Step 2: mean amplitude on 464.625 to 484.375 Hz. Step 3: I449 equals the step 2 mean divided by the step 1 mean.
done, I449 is 0.93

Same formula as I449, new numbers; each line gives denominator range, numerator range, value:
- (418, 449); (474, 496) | 0.80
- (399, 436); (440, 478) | 1.06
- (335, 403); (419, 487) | 0.99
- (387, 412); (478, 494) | 0.69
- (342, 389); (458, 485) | 1.02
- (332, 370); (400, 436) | 1.02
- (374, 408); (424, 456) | 0.96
